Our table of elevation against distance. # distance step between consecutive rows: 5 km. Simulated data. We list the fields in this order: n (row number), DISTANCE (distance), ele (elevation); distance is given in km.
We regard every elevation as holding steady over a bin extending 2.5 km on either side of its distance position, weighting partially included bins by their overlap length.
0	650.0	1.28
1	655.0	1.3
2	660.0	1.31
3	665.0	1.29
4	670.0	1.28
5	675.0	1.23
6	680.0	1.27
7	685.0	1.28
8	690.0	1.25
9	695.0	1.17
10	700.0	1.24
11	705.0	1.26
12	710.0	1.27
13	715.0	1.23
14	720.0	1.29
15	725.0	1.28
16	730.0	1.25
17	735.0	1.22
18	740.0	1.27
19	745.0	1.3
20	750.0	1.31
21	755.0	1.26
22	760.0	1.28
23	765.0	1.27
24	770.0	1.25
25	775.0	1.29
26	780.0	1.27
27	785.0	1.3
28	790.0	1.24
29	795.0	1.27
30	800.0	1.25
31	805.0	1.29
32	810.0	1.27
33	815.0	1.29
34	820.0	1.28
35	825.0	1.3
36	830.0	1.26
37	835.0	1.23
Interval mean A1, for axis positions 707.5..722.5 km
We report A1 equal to 1.26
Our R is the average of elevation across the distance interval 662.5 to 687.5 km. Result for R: 1.27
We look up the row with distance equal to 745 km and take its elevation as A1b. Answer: 1.3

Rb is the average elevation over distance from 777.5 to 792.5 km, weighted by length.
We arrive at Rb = 1.27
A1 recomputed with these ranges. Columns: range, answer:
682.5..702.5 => 1.24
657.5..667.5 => 1.3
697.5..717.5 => 1.25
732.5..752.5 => 1.27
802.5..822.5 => 1.28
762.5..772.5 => 1.26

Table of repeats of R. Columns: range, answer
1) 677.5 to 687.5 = 1.27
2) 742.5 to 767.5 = 1.28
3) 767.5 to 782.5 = 1.27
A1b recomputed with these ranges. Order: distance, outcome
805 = 1.29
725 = 1.28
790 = 1.24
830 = 1.26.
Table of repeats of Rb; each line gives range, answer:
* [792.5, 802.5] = 1.26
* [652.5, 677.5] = 1.28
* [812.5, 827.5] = 1.29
